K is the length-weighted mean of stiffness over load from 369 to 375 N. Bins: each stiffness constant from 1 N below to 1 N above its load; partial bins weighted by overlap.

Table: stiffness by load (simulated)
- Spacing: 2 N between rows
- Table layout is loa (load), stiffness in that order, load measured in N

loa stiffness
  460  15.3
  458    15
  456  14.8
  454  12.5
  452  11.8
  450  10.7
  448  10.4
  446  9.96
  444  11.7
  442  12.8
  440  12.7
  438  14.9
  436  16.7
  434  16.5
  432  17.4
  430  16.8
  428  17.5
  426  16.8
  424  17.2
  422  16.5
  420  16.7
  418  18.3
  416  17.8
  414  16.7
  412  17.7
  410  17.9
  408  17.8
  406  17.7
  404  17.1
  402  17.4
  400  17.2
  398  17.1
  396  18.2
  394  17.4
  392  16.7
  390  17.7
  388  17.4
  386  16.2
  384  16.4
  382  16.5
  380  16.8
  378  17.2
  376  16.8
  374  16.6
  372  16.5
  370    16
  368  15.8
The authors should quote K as 16.4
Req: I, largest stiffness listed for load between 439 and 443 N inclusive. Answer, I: 12.8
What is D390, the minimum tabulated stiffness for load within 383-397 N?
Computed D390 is 16.2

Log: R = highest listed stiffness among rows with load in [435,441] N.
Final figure 16.7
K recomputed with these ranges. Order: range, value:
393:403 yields 17.5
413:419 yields 17.6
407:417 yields 17.6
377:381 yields 17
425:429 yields 17.1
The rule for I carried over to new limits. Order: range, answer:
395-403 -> 18.2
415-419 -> 18.3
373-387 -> 17.2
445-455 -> 12.5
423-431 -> 17.5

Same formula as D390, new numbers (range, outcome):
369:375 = 16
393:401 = 17.1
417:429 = 16.5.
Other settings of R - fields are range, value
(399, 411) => 17.9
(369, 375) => 16.6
